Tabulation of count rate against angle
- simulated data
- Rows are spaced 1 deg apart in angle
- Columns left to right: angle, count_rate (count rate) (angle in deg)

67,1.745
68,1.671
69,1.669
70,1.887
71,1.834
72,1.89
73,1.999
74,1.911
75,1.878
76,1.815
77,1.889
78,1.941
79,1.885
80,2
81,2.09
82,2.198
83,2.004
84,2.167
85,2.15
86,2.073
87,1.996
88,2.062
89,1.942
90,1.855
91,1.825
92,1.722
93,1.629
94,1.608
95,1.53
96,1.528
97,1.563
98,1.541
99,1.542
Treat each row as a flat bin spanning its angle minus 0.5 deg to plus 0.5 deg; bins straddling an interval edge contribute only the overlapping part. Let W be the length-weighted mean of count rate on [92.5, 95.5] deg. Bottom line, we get 1.59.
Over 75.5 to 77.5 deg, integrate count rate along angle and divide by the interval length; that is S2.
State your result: 1.85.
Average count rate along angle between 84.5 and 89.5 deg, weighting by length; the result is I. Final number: 2.04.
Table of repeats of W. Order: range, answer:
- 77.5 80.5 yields 1.94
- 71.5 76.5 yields 1.9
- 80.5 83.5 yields 2.1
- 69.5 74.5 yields 1.9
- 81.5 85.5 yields 2.13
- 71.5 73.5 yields 1.94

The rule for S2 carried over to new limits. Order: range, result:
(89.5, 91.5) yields 1.84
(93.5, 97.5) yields 1.56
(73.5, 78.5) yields 1.89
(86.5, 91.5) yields 1.94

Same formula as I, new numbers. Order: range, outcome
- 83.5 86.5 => 2.13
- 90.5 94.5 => 1.7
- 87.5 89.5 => 2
